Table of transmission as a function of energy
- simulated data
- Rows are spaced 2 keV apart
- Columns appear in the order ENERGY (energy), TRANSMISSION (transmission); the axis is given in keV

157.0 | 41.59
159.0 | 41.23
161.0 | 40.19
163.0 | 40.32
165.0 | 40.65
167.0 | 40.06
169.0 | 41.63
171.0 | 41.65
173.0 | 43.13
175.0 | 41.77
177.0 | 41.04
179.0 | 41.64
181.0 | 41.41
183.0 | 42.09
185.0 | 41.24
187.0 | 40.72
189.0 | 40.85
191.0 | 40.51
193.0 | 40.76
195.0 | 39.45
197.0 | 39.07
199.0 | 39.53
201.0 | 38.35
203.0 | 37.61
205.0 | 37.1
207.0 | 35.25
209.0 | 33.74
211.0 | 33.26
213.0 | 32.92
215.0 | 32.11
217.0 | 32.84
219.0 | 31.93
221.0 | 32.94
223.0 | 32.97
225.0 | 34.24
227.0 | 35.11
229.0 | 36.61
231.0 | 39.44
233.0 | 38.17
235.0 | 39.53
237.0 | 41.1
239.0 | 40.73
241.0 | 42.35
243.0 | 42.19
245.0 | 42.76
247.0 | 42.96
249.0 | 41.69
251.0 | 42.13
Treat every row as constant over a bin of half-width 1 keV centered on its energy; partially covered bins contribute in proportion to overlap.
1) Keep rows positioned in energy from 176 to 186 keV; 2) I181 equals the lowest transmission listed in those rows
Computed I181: 41.04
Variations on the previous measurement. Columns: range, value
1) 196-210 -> 33.74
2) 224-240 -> 34.24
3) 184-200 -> 39.07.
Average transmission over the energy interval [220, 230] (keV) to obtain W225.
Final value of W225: 34.4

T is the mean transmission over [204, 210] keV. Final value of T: 35.4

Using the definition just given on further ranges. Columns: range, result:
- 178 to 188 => 41.4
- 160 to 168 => 40.3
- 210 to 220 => 32.6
